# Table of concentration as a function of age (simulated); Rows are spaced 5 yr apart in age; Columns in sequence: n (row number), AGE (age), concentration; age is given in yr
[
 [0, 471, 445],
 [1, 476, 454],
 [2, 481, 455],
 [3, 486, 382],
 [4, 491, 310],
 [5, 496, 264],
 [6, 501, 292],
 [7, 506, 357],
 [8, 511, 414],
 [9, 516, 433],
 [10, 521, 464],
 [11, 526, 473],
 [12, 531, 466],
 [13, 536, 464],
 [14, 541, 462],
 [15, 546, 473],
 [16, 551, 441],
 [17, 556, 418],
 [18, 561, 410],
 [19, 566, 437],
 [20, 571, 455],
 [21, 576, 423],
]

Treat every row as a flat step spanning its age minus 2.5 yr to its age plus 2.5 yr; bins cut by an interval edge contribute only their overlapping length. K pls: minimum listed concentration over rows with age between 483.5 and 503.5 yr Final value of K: 264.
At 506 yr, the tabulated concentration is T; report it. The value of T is 357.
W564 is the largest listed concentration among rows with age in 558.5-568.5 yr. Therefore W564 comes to 437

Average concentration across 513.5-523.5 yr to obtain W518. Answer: 448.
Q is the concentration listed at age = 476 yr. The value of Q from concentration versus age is 454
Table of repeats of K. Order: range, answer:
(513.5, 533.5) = 433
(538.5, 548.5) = 462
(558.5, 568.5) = 410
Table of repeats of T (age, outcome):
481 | 455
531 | 466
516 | 433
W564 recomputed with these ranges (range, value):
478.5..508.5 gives 455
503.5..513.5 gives 414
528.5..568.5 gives 473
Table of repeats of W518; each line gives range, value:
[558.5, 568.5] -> 424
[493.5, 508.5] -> 304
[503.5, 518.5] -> 401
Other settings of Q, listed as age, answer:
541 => 462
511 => 414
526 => 473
